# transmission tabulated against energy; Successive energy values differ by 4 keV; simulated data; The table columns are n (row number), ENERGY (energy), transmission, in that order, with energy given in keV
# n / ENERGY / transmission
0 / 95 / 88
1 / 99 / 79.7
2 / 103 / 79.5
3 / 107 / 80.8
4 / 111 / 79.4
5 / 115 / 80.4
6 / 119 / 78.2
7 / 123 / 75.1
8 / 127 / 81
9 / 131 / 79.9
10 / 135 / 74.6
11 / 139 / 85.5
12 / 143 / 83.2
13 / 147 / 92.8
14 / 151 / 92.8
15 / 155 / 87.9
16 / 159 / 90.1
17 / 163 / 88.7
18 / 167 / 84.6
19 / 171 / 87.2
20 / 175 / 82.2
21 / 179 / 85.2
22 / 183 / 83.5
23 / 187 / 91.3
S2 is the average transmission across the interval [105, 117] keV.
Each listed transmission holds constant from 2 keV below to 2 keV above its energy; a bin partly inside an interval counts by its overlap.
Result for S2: 80.2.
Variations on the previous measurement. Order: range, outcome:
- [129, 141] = 80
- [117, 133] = 78.6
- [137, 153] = 88.6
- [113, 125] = 77.9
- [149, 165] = 89.9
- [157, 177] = 86.6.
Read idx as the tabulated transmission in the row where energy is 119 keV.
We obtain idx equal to 78.2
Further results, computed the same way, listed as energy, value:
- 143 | 83.2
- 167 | 84.6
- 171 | 87.2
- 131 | 79.9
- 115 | 80.4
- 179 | 85.2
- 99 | 79.7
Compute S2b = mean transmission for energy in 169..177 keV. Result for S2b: 84.7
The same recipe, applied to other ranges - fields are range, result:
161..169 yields 86.7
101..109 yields 80.2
